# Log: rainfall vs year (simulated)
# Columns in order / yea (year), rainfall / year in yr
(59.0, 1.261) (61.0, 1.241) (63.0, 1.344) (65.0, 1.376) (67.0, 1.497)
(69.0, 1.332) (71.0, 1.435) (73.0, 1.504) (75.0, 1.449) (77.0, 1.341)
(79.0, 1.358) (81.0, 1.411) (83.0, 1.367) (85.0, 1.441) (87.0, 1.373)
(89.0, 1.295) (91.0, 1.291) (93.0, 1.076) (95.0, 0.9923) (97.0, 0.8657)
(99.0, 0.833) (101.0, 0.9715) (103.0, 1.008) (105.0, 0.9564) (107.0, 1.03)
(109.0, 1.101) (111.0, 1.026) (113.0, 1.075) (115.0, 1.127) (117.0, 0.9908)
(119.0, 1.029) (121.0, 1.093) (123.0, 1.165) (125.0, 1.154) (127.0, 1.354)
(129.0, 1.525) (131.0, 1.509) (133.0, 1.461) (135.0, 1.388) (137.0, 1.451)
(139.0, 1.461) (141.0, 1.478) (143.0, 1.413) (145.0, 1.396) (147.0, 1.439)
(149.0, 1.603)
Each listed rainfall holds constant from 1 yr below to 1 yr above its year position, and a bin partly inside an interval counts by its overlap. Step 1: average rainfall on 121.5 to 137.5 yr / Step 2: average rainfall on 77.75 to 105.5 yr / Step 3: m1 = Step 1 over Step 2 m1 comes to 1.2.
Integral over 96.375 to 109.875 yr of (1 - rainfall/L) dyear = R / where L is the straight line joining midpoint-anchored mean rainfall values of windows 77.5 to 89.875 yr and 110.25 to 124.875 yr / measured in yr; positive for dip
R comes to 2.6 yr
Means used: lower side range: 1.37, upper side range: 1.08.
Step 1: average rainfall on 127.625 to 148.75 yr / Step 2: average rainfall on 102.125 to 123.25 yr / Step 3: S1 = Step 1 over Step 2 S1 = 1.39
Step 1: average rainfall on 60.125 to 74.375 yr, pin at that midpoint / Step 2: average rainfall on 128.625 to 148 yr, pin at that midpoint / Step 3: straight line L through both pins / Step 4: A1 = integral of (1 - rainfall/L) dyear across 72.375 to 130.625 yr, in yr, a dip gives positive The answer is 9.8 yr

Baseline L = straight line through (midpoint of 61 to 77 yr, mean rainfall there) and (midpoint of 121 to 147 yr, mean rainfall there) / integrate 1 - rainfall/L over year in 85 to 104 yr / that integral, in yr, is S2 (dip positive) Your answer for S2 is 4.07 yr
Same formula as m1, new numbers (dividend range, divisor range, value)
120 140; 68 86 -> 0.97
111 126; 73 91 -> 0.79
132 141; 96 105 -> 1.56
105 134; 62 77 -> 0.83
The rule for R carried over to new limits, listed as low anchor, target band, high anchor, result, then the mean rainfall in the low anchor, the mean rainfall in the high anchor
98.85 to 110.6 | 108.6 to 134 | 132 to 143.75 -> 0.4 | 0.996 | 1.44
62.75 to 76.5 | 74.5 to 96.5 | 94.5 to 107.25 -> -2.1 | 1.42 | 0.945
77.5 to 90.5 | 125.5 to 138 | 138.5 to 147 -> -0.1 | 1.37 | 1.44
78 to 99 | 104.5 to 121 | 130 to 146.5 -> 3.5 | 1.23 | 1.44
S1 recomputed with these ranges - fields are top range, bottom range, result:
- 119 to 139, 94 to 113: 1.36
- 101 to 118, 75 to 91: 0.76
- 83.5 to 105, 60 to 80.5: 0.80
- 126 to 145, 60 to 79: 1.04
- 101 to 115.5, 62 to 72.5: 0.74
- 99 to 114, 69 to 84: 0.72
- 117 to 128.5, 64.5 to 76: 0.81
